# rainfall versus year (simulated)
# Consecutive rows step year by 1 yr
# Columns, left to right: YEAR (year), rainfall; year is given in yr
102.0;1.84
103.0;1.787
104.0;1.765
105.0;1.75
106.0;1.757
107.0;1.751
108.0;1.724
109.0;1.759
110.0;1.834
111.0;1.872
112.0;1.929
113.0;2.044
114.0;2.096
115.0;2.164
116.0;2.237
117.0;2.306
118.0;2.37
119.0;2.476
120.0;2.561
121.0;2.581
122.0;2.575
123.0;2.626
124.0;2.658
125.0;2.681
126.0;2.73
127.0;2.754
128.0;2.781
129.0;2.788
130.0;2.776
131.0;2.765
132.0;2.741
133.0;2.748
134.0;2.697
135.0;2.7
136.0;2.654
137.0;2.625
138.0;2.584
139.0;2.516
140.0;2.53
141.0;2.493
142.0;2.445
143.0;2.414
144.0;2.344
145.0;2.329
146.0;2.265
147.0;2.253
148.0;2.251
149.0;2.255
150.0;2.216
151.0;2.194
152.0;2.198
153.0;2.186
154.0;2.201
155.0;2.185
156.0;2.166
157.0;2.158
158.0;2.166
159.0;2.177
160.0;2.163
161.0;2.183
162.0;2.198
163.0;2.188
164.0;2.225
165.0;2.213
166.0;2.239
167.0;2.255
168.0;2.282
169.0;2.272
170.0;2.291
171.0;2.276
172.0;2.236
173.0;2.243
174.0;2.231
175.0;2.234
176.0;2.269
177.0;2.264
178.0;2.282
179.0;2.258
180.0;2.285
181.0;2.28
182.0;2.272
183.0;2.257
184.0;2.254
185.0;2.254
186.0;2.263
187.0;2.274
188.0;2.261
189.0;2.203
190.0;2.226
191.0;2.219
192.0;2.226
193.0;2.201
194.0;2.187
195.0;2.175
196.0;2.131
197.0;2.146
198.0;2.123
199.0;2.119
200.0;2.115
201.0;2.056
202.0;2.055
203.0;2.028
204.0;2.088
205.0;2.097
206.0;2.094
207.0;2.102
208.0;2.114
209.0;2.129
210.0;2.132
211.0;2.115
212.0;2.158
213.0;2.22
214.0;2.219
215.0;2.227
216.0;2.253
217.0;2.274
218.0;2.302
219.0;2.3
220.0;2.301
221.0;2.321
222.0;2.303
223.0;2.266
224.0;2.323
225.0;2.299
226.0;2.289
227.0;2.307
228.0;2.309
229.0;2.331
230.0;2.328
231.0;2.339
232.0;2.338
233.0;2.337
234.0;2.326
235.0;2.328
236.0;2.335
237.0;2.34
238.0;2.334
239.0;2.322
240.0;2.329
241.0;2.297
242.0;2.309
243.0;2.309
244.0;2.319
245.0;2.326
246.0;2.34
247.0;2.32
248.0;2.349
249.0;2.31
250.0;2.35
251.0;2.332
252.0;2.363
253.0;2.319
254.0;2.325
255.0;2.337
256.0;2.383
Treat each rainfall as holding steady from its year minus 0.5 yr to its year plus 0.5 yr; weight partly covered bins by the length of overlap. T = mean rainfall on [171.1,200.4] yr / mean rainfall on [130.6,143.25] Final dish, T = 0.85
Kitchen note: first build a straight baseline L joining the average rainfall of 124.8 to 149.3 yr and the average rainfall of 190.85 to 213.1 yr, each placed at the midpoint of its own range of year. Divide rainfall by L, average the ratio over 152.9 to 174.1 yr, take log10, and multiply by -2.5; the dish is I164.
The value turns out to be 0.081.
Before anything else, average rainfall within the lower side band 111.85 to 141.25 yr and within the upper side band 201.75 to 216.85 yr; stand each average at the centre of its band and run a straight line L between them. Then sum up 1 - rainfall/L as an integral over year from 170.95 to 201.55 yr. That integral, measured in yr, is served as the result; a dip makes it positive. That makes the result 0.5 yr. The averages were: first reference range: 2.55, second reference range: 2.14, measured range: 2.22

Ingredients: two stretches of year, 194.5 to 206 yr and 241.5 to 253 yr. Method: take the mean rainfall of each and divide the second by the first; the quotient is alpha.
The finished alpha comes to 1.11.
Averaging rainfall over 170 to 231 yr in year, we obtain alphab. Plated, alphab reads 2.22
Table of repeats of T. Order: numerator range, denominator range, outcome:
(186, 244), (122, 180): 0.93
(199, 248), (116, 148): 0.88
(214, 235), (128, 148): 0.90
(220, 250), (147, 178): 1.04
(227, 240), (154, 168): 1.06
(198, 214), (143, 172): 0.95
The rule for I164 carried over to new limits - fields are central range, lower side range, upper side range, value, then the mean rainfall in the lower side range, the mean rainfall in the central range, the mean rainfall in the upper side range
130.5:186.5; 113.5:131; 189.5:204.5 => 0.012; 2.55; 2.32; 2.14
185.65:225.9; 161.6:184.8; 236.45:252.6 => 0.046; 2.25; 2.19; 2.33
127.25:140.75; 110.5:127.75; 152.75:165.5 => -0.158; 2.4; 2.68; 2.19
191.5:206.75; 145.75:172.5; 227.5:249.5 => 0.074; 2.22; 2.12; 2.33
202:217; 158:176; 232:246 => 0.070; 2.23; 2.14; 2.32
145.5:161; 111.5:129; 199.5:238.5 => 0.085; 2.46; 2.2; 2.23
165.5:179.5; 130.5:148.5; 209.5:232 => 0.074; 2.52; 2.26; 2.27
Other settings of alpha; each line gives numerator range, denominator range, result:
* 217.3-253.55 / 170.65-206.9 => 1.06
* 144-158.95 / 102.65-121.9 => 1.08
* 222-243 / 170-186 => 1.03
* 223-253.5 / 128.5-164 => 0.97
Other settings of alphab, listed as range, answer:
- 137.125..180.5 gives 2.27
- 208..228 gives 2.25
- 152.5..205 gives 2.21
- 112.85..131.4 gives 2.53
